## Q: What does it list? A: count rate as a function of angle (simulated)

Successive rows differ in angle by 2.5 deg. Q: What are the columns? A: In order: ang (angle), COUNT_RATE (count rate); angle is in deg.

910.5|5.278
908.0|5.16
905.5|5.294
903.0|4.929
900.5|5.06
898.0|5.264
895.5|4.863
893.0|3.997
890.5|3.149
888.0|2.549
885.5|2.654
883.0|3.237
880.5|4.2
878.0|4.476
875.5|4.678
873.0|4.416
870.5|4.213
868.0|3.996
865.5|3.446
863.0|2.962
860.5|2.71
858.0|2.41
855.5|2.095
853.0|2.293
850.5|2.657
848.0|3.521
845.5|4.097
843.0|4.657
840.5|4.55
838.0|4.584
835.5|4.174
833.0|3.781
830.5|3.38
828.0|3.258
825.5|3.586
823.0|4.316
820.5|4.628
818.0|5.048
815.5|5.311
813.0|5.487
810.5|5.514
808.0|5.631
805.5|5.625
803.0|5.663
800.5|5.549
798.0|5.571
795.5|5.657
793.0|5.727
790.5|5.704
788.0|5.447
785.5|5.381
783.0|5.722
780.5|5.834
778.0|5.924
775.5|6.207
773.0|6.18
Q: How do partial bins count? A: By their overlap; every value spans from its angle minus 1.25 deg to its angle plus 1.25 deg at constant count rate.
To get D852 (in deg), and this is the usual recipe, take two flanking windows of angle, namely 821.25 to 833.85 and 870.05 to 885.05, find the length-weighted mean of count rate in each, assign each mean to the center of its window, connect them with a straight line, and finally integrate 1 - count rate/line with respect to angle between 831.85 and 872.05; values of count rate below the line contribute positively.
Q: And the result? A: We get 3.9 deg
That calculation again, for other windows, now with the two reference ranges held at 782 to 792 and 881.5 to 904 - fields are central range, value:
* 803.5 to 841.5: 3.2 deg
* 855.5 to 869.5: 4.4 deg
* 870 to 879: -0.5 deg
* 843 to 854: 3.1 deg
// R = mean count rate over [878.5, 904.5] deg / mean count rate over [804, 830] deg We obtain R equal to 0.8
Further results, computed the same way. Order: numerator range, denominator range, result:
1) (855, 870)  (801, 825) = 0.58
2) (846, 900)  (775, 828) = 0.66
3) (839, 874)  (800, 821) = 0.63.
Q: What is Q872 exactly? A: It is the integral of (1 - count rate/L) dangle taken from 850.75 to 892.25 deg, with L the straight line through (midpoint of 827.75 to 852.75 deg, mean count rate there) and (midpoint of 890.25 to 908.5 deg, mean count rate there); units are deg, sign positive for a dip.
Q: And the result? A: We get 9.6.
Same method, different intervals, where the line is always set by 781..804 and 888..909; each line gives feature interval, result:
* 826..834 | 2.7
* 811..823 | 0.7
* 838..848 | 1.5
